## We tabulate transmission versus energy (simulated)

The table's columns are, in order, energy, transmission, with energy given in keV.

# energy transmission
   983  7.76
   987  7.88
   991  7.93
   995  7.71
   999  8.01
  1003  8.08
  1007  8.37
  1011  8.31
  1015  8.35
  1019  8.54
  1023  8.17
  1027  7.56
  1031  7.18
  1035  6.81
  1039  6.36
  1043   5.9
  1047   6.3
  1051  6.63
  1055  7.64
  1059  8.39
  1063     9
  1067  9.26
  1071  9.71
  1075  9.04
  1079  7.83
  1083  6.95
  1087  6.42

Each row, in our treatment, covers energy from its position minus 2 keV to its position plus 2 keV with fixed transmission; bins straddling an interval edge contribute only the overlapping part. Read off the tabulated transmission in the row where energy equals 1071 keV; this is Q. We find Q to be 9.71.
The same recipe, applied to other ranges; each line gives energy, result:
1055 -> 7.64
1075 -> 9.04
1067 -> 9.26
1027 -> 7.56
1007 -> 8.37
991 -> 7.93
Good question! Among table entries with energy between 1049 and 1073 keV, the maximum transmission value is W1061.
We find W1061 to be 9.71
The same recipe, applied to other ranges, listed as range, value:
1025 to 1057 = 7.64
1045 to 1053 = 6.63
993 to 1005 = 8.08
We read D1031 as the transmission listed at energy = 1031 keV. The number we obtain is 7.18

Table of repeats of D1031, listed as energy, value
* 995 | 7.71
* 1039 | 6.36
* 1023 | 8.17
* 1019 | 8.54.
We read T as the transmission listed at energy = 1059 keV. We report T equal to 8.39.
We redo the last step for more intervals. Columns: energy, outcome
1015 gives 8.35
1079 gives 7.83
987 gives 7.88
